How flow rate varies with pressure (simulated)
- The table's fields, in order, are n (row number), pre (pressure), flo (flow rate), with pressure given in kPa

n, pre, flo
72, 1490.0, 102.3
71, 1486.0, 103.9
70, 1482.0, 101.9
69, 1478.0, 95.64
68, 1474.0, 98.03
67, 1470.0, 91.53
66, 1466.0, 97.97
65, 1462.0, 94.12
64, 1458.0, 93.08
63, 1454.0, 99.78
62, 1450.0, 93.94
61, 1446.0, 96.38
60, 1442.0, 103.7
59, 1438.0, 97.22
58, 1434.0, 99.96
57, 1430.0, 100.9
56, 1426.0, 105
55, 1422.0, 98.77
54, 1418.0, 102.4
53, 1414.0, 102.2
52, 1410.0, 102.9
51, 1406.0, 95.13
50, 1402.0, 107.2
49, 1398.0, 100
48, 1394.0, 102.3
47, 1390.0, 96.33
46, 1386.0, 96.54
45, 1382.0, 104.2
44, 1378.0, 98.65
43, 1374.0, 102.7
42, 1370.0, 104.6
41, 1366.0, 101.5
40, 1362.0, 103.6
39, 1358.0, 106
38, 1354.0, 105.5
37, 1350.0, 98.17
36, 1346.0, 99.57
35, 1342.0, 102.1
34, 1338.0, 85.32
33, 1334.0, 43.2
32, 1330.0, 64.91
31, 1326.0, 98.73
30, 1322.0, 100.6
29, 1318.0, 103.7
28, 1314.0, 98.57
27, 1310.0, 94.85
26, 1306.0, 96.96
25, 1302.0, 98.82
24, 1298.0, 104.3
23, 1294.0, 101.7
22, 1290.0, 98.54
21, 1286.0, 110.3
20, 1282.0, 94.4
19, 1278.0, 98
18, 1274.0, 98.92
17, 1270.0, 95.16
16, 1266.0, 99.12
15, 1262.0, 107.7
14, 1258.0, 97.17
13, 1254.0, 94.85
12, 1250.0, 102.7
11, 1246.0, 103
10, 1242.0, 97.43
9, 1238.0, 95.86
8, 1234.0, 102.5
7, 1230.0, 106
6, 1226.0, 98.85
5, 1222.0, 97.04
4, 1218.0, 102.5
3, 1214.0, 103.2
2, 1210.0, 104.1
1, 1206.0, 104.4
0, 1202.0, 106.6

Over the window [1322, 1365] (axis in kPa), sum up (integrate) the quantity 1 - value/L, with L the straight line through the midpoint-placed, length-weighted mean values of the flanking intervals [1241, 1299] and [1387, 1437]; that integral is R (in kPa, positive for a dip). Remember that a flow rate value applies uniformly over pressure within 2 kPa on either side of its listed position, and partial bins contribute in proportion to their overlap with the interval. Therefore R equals 3.9 kPa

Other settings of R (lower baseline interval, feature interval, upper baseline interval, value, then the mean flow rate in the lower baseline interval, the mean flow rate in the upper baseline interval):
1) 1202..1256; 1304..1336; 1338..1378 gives 4.3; 101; 102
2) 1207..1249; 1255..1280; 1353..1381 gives 0.6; 101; 103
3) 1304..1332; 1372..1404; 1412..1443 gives -0.8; 94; 101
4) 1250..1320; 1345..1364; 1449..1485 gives -0.8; 99.7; 96.5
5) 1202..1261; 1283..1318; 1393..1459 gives 0.1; 101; 100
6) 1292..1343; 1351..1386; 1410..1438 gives -2.4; 91.6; 101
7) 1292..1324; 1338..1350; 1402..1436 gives 0.3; 99.9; 101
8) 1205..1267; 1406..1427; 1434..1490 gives -0.7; 101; 97.7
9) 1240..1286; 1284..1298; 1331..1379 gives -0.8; 99.4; 95.2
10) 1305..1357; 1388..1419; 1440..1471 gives -2.1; 91.9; 96.5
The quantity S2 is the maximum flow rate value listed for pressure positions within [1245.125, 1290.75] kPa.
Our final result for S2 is 110.3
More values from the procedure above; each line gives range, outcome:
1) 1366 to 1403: 107.2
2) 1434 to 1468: 103.7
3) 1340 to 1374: 106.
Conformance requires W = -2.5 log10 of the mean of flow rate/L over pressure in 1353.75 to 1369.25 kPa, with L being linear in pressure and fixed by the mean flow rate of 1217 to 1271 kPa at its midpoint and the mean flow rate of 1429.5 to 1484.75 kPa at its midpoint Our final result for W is -0.058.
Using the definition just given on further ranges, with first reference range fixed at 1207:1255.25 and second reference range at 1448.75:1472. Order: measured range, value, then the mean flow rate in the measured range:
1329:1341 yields 0.406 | 67.6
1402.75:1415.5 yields -0.047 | 101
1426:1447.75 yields -0.050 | 100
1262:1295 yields -0.003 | 99.9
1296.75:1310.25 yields 0.001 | 98.9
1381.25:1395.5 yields -0.027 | 99.4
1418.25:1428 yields -0.065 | 102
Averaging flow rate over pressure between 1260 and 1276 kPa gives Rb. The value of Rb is 100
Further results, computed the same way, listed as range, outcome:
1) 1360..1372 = 103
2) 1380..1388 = 100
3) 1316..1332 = 92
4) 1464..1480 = 95.8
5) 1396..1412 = 101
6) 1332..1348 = 82.5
